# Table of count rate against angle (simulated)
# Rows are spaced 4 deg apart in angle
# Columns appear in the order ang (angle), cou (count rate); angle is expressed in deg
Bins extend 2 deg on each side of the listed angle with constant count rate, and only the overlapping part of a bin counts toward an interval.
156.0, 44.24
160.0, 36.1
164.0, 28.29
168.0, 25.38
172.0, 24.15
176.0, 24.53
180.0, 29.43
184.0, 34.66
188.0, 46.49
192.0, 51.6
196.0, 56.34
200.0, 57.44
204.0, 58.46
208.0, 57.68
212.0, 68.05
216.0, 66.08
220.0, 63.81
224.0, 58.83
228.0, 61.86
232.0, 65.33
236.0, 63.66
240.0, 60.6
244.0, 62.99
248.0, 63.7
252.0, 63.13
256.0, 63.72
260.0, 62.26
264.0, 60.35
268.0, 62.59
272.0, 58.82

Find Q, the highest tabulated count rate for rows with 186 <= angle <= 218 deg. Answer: 68.05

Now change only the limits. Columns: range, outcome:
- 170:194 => 51.6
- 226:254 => 65.33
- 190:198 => 56.34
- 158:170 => 36.1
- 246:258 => 63.72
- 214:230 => 66.08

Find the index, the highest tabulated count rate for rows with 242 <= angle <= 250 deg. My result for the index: 63.7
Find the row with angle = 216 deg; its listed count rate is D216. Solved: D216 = 66.08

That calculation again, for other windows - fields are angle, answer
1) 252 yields 63.13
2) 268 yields 62.59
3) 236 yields 63.66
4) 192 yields 51.6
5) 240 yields 60.6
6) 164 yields 28.29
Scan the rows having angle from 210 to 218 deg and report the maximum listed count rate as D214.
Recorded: 68.05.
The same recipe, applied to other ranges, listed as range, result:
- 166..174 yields 25.38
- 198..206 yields 58.46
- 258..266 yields 62.26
